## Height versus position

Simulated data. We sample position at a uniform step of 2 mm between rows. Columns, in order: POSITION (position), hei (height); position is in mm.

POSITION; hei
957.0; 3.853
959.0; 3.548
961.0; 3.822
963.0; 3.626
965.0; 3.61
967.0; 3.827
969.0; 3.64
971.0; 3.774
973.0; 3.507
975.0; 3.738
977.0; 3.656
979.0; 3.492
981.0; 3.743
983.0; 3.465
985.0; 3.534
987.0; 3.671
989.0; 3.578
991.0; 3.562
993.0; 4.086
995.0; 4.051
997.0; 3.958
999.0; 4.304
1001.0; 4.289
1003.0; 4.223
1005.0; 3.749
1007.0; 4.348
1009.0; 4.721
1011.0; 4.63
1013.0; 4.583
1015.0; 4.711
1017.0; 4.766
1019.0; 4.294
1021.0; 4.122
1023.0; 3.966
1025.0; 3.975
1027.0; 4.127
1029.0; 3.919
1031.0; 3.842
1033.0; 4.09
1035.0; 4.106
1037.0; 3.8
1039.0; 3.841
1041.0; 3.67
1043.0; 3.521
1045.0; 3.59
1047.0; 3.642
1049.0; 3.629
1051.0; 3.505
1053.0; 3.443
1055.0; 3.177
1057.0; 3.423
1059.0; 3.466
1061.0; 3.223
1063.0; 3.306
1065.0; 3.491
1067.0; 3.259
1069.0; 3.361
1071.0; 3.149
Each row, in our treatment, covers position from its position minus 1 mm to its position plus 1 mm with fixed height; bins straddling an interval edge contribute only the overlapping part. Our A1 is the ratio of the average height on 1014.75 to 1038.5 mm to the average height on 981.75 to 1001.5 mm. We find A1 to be 1.1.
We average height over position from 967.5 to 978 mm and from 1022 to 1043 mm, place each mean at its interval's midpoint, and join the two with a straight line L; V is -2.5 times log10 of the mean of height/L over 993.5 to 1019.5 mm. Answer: -0.145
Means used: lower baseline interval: 3.67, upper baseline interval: 3.91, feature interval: 4.35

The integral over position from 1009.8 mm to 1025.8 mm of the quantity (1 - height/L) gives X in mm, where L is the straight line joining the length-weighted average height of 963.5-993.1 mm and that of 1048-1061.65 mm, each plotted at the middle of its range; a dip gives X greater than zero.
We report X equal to -3.92 mm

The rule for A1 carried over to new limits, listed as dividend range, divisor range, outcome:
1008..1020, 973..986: 1.28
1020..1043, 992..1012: 0.93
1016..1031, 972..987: 1.15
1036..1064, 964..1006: 0.93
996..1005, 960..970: 1.12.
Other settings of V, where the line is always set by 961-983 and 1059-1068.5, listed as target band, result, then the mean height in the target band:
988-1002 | -0.11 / 3.98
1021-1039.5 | -0.15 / 3.97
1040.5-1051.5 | -0.06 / 3.59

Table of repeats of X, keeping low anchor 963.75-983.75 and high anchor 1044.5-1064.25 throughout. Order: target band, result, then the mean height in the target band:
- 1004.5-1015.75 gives -2.9 mm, 4.48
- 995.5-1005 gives -1.5 mm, 4.14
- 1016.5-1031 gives -2.5 mm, 4.12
